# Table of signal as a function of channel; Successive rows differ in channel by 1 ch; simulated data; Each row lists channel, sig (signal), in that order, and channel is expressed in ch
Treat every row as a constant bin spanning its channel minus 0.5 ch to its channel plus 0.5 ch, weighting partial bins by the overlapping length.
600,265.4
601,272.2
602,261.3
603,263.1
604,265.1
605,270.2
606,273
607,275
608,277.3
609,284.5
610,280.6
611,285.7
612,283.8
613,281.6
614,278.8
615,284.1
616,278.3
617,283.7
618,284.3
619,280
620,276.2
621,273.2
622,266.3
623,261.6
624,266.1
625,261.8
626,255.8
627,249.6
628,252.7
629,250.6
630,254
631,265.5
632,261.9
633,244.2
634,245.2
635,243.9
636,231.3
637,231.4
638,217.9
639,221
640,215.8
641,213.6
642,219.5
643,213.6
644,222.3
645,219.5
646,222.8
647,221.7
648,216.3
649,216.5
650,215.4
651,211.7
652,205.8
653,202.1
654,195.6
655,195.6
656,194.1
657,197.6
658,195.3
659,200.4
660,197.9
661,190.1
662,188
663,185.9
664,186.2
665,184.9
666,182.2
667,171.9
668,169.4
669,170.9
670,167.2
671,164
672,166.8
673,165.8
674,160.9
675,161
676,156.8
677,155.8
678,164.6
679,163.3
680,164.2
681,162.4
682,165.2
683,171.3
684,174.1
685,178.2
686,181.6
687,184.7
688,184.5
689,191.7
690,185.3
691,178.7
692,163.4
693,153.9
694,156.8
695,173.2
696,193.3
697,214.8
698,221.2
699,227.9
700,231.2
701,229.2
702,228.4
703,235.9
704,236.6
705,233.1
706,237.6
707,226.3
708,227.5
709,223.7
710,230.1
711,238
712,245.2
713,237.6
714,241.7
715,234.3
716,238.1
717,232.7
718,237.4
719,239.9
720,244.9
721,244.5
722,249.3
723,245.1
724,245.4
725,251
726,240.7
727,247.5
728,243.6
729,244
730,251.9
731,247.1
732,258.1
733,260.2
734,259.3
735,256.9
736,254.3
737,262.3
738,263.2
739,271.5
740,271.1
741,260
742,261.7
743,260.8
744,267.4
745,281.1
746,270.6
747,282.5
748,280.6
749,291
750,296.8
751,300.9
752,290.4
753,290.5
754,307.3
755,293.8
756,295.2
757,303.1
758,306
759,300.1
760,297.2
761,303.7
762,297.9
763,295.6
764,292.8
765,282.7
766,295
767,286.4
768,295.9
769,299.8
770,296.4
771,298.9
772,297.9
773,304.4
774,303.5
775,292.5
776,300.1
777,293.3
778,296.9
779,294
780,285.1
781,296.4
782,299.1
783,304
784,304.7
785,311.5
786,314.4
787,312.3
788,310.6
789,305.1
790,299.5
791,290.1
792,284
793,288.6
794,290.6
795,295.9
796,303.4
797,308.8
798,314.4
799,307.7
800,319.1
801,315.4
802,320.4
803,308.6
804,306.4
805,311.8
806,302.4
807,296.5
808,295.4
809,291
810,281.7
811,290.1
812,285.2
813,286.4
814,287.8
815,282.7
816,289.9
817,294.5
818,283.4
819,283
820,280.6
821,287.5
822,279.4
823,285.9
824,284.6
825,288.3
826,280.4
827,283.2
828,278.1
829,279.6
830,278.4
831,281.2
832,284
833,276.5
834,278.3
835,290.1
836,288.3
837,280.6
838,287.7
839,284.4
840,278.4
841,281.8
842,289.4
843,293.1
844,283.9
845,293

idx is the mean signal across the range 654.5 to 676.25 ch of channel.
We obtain 180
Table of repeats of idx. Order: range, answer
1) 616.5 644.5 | 249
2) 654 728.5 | 202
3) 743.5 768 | 292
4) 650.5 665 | 196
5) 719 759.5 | 268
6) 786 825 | 296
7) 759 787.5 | 298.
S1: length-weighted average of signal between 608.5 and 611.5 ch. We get 284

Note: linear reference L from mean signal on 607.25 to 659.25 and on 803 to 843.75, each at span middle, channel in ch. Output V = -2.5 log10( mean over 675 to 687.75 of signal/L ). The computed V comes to 0.45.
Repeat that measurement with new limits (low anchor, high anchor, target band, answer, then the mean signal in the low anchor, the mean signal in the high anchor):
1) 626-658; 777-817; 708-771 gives 0.019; 225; 300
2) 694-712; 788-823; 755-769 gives -0.122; 223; 296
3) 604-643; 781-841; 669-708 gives 0.402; 259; 293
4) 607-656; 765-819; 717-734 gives 0.124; 246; 298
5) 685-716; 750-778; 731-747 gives -0.002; 211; 297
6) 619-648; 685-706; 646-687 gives 0.200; 242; 201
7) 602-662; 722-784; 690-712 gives 0.238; 243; 281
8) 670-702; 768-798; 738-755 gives -0.104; 179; 300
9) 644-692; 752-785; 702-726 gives -0.007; 185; 297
